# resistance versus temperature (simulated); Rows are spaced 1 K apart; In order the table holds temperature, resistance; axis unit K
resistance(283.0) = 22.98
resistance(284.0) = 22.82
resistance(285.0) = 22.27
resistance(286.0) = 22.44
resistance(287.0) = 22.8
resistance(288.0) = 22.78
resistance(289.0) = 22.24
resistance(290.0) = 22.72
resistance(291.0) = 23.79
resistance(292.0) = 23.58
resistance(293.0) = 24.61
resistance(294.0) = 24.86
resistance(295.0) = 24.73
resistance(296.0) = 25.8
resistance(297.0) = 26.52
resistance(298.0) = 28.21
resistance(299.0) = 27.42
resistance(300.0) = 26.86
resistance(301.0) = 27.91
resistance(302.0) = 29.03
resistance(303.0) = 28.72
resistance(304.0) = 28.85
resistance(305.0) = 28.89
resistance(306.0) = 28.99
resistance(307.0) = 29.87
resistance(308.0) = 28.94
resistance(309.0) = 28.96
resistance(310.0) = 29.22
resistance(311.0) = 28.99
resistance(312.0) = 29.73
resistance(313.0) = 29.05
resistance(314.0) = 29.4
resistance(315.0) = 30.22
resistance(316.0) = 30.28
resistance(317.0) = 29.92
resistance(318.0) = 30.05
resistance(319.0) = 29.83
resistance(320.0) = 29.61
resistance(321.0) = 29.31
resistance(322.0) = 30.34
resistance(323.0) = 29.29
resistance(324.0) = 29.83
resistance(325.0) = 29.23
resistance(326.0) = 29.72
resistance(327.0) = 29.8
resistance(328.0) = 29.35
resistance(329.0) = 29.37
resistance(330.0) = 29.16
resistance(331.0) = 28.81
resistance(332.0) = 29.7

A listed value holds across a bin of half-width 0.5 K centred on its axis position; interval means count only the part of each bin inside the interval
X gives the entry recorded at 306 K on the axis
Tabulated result 28.99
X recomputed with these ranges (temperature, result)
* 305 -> 28.89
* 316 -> 30.28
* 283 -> 22.98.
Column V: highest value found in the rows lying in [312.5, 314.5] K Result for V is 29.4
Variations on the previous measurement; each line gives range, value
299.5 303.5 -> 29.03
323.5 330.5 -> 29.83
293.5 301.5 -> 28.21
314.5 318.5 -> 30.28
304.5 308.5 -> 29.87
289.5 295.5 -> 24.86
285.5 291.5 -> 23.79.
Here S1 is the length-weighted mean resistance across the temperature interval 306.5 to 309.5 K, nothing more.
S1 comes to 29.3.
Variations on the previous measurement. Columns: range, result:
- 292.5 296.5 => 25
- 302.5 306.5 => 28.9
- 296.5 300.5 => 27.3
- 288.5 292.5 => 23.1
